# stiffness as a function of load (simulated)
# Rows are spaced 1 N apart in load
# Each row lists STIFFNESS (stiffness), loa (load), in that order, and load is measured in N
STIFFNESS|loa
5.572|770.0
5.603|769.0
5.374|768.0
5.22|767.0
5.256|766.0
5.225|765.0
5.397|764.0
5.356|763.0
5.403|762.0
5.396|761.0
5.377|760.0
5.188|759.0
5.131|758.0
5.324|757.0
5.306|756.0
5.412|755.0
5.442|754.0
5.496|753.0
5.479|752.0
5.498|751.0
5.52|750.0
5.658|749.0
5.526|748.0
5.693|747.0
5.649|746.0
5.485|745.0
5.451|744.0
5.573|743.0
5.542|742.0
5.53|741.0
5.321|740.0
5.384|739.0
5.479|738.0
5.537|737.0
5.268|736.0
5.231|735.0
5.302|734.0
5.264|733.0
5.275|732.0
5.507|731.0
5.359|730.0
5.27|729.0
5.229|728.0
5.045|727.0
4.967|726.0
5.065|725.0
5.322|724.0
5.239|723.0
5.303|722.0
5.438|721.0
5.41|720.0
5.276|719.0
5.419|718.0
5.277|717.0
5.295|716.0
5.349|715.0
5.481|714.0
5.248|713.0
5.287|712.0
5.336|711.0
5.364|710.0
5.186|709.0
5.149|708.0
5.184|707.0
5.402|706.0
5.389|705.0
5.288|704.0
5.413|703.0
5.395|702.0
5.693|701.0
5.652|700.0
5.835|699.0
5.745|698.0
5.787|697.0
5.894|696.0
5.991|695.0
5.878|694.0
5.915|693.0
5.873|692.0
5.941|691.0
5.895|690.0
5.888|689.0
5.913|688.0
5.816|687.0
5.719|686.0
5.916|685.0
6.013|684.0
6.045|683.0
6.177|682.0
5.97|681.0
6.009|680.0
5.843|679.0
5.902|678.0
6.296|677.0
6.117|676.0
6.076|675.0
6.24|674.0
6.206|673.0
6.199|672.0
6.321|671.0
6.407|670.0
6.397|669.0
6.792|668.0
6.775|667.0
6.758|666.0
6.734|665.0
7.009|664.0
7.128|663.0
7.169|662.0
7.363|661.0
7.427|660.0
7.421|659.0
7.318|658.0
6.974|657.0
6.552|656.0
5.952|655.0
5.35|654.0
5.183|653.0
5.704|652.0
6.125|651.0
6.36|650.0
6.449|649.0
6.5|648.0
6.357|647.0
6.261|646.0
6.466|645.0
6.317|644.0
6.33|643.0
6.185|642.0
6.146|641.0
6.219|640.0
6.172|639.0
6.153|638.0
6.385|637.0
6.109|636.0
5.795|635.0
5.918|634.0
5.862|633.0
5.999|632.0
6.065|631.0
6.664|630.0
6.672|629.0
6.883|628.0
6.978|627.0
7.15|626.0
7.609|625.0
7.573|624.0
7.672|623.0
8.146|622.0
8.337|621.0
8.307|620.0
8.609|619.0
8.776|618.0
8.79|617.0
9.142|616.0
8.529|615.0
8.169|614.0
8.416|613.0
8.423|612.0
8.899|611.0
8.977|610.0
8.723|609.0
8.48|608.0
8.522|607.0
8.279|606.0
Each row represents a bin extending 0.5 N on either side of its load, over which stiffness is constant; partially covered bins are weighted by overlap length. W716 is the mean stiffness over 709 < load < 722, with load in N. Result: 5.34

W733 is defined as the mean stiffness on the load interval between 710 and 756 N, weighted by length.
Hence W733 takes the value 5.38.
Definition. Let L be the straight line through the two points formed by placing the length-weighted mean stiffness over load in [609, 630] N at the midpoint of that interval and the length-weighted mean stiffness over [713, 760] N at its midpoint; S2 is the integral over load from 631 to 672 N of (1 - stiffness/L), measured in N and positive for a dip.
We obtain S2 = 5.08 N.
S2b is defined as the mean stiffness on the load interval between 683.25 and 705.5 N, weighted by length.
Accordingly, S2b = 5.77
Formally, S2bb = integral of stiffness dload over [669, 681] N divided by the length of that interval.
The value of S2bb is 6.15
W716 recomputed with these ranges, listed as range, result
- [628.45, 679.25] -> 6.38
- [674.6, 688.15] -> 5.99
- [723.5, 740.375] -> 5.28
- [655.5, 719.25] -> 6.01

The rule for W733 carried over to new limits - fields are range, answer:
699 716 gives 5.38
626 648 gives 6.31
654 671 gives 6.82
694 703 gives 5.74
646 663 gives 6.52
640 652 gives 6.29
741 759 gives 5.47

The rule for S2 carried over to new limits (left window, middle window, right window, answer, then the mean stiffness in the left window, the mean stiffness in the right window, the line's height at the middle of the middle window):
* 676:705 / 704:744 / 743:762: 2.2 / 5.84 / 5.45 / 5.63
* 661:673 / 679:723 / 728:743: 3.2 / 6.71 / 5.38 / 6.05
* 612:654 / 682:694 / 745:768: 0.6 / 6.91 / 5.41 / 6.24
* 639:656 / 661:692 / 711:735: -2.4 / 6.13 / 5.29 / 5.81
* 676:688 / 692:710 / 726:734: 0.4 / 5.98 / 5.26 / 5.69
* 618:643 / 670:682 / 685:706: -0.1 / 6.85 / 5.74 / 6.07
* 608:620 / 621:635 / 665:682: 2.1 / 8.65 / 6.28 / 8.1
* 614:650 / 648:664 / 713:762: 0.1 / 6.97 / 5.37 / 6.6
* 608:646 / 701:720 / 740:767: 2.3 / 7.29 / 5.43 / 6.06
